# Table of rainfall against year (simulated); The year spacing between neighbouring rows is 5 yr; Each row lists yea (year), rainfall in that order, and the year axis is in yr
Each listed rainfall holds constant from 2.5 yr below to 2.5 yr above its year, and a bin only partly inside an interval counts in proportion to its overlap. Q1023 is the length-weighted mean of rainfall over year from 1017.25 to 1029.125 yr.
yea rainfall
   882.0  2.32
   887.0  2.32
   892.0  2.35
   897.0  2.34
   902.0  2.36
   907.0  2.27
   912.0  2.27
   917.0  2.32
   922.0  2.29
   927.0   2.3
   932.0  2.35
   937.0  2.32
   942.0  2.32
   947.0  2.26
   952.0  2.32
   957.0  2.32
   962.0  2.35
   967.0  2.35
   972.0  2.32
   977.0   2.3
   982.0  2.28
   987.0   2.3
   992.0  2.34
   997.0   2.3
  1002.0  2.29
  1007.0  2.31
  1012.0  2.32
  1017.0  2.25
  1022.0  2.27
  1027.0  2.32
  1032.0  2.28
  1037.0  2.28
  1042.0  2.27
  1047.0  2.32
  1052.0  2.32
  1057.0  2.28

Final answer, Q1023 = 2.29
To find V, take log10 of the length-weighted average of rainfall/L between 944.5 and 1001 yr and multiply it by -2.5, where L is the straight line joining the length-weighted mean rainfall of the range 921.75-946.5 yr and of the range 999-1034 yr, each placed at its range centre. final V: 0.00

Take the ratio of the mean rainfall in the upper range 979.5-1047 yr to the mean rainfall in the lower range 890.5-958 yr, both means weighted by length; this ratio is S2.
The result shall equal 1.0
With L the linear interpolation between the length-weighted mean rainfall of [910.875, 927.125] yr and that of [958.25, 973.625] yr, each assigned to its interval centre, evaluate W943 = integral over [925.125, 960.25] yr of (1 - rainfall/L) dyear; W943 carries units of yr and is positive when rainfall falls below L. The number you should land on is 0.1 yr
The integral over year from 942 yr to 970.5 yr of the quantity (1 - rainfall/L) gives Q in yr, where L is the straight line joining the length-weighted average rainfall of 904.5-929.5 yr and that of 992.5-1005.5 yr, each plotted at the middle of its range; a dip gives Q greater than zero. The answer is -0.29 yr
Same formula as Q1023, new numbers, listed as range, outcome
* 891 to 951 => 2.31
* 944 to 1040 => 2.3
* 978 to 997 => 2.31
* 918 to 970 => 2.32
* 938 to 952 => 2.3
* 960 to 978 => 2.33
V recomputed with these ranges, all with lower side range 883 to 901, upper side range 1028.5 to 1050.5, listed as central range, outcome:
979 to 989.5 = 0.008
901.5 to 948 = 0.010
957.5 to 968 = -0.014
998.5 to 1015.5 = -0.001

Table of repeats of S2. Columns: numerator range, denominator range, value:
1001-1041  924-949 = 0.99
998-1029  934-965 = 0.99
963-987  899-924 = 1.00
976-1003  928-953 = 1.00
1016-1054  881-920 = 0.99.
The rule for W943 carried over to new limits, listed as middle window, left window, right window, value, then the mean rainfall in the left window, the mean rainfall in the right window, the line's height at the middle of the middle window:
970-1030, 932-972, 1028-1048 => 0.08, 2.32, 2.29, 2.3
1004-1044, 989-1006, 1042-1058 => 0.33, 2.31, 2.3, 2.31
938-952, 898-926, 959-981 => 0.11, 2.3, 2.33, 2.32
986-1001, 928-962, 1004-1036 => -0.08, 2.32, 2.29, 2.3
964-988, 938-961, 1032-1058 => -0.07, 2.31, 2.29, 2.3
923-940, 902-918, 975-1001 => -0.17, 2.29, 2.3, 2.3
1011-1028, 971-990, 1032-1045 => 0.00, 2.3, 2.28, 2.28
